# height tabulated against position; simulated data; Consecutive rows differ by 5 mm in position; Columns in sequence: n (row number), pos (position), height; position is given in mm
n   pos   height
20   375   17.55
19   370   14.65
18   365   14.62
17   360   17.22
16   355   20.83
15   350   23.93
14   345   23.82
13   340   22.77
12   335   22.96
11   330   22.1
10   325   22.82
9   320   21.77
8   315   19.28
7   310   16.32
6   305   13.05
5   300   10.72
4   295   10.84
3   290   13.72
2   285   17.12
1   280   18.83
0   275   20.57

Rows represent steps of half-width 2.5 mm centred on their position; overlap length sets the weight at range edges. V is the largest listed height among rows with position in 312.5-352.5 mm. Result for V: 23.93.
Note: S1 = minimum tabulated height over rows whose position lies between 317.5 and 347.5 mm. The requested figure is 21.77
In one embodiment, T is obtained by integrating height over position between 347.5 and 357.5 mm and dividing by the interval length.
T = 22.4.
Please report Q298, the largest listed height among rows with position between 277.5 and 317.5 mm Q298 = 19.28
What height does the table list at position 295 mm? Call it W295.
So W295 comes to 10.84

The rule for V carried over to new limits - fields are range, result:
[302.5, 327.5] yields 22.82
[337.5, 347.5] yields 23.82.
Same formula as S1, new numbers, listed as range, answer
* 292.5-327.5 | 10.72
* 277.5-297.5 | 10.84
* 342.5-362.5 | 17.22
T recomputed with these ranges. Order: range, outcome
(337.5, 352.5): 23.5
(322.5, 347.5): 22.9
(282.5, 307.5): 13.1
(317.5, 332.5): 22.2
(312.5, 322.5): 20.5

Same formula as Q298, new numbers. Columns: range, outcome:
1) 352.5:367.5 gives 20.83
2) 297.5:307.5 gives 13.05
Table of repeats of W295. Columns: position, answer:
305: 13.05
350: 23.93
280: 18.83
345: 23.82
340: 22.77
